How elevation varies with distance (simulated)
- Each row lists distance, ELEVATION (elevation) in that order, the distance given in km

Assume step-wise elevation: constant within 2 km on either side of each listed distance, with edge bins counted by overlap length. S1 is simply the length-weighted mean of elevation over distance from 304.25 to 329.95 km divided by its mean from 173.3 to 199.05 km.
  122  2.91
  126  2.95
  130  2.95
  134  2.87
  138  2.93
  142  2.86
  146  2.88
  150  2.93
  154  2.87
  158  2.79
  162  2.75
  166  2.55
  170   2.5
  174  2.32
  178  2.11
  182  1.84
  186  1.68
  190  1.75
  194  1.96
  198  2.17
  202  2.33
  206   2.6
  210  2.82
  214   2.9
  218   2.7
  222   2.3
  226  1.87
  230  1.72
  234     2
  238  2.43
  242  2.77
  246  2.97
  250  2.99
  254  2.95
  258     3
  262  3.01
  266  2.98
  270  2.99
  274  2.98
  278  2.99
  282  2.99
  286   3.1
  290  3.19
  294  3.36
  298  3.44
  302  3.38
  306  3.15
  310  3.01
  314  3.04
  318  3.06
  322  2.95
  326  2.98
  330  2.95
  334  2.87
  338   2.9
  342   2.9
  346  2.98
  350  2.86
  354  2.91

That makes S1 1.55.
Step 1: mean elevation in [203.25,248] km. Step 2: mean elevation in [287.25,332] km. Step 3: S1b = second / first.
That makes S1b 1.28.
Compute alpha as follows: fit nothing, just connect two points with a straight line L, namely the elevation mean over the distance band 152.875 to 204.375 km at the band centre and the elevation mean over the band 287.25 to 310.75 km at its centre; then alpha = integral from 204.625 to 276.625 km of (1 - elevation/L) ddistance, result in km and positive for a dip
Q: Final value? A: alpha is 2.97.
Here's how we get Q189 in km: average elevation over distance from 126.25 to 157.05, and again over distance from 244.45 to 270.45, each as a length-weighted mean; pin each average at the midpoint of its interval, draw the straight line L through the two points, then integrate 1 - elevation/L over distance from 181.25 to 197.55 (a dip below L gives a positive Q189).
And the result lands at 6.1 km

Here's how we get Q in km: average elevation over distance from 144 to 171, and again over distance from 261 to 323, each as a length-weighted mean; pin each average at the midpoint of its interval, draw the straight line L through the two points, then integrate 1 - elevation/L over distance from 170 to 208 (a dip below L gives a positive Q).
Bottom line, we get 9.85 km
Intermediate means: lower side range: 2.76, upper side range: 3.11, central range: 2.11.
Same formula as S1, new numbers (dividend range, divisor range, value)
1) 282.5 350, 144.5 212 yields 1.28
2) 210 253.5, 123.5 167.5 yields 0.88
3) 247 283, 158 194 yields 1.35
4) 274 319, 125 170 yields 1.11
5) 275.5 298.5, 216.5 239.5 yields 1.47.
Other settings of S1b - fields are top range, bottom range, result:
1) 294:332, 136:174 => 1.13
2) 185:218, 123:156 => 0.80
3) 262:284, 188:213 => 1.30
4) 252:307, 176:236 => 1.42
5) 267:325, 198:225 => 1.22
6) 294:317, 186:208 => 1.52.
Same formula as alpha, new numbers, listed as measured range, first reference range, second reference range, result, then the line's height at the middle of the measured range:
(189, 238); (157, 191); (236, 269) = 5.6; 2.57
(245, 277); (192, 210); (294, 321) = -2.0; 2.81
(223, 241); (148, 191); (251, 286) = 4.6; 2.77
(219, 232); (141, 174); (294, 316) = 4.1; 2.96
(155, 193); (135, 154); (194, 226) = 6.3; 2.7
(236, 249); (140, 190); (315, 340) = -0.2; 2.7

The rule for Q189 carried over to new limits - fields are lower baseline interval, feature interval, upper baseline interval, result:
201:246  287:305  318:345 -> -3.56 km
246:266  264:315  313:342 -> -2.62 km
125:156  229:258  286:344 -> 3.90 km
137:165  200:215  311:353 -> 1.21 km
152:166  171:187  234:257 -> 4.20 km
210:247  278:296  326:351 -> -3.08 km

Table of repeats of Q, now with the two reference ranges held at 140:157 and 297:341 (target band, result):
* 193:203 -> 2.6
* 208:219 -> 0.5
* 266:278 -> 0.1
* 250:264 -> 0.0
